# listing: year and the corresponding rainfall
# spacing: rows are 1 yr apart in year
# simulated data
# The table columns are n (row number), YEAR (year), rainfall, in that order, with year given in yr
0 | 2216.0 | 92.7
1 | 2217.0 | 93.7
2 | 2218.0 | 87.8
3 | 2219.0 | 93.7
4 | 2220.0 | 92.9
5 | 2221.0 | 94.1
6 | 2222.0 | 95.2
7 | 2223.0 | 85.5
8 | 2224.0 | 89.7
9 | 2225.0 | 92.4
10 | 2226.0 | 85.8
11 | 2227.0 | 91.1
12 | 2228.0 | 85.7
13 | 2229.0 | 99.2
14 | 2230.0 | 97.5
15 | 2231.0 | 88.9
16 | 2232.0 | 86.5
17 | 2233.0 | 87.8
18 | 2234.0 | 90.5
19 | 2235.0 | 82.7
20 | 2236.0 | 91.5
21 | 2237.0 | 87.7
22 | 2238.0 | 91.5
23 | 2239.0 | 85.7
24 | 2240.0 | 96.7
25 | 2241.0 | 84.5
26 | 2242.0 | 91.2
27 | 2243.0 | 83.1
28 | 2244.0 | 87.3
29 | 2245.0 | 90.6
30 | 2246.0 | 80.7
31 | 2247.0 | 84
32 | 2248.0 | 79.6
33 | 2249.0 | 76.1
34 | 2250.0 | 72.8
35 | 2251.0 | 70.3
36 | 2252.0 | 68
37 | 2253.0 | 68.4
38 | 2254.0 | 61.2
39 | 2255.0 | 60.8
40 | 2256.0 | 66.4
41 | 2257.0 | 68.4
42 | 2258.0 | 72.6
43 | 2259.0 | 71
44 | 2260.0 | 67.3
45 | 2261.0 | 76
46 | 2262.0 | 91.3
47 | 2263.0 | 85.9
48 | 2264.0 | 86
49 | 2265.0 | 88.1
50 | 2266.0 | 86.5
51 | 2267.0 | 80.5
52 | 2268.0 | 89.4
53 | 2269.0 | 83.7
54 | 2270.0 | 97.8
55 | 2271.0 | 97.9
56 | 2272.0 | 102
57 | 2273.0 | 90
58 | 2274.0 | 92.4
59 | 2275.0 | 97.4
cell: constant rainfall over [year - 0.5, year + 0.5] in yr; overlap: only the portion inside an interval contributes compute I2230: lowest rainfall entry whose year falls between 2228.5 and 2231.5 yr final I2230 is 88.9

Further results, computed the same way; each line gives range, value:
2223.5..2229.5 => 85.7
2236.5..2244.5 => 83.1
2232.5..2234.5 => 87.8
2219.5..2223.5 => 85.5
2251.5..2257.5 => 60.8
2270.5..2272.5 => 97.9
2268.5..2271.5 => 83.7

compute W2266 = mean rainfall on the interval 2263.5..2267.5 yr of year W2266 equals 85.3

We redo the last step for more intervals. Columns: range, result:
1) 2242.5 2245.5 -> 87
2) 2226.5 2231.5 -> 92.5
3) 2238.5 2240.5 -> 91.2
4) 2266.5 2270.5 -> 87.9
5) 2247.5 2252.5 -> 73.4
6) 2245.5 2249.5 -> 80.1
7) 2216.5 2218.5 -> 90.8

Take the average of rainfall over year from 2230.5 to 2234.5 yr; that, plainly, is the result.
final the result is 88.4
